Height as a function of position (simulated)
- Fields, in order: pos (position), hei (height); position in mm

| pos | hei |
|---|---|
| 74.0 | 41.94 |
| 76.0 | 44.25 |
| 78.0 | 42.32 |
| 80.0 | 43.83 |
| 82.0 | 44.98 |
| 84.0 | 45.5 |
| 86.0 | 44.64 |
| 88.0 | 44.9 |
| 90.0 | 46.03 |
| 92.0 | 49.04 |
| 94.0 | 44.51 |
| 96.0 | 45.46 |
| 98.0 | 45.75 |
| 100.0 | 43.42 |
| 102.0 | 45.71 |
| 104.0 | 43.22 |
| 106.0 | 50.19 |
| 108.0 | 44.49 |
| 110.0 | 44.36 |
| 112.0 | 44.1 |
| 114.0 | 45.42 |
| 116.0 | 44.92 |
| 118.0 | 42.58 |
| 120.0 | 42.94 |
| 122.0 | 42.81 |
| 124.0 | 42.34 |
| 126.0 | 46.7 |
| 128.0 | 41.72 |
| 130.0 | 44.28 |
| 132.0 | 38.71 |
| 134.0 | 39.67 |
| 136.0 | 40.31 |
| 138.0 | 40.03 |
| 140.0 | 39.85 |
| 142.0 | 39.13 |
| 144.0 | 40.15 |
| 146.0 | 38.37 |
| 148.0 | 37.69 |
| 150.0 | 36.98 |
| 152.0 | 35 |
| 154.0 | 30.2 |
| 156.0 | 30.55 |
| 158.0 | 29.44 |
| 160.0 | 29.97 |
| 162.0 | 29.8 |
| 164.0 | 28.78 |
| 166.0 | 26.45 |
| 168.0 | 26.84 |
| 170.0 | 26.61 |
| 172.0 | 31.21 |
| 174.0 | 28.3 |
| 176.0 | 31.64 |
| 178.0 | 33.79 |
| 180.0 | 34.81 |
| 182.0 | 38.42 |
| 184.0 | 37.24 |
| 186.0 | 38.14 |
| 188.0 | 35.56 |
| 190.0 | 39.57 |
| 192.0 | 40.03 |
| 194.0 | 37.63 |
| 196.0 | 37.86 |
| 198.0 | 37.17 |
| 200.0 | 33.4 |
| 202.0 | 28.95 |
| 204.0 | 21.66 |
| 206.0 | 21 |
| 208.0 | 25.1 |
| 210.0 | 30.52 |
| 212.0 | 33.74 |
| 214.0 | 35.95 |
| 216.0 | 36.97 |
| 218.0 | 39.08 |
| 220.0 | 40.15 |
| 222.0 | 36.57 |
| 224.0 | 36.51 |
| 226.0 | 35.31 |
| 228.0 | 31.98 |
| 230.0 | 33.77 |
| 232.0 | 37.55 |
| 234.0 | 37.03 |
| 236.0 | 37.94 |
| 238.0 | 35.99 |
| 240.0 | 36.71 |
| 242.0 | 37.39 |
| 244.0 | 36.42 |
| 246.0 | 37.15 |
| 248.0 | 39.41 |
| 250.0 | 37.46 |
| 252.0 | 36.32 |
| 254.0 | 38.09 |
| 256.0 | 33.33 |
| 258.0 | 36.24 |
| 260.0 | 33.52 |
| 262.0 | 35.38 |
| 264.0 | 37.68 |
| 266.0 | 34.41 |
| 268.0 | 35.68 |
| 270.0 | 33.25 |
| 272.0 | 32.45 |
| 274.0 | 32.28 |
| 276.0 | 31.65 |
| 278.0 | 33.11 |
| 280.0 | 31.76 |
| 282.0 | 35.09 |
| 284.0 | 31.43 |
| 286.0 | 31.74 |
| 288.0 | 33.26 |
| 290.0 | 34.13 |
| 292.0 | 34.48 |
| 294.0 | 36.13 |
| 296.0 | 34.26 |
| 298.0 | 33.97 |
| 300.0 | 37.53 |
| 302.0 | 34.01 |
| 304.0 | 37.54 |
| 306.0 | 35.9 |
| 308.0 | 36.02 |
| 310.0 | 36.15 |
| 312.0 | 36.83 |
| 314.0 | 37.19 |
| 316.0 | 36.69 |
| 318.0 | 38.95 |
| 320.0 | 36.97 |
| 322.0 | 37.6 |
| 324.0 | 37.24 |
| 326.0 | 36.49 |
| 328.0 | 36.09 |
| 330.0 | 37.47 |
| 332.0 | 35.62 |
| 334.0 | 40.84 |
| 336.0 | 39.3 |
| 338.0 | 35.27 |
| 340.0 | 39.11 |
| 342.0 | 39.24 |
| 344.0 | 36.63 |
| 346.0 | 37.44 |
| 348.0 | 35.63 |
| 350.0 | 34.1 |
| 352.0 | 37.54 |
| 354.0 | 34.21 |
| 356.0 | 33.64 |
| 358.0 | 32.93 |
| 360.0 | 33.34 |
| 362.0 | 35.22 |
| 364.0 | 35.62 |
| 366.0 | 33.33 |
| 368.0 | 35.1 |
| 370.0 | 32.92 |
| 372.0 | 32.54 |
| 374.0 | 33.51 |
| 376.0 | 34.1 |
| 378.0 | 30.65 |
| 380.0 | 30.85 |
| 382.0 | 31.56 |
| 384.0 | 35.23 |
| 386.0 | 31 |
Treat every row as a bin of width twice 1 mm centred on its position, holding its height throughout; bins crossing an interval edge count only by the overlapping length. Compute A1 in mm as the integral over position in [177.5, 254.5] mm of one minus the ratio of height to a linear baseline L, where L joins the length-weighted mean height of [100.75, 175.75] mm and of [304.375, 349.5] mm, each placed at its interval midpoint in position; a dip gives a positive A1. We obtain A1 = 4.82 mm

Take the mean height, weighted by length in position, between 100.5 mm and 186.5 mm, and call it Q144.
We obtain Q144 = 37.8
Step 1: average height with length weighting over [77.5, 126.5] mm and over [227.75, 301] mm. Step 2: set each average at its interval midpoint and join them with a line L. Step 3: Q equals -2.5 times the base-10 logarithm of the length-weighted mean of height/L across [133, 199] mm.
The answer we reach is 0.18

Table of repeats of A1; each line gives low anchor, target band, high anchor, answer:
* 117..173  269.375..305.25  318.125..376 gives 2.2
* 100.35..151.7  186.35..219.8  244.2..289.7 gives 3.9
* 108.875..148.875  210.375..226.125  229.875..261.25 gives 0.5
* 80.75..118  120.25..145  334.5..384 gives 1.5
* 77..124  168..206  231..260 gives 6.2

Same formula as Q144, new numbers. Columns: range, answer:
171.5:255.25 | 35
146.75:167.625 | 31.4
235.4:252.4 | 37.2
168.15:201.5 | 34.8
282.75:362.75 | 36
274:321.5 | 35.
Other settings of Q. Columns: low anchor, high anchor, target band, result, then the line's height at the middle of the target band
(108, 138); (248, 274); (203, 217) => 0.29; 38.1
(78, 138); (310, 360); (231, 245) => 0.08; 39.9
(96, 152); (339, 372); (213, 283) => 0.08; 38.6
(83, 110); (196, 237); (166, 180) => 0.26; 37.9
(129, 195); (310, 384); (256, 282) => 0.04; 35.4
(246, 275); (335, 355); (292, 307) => 0.02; 36.1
